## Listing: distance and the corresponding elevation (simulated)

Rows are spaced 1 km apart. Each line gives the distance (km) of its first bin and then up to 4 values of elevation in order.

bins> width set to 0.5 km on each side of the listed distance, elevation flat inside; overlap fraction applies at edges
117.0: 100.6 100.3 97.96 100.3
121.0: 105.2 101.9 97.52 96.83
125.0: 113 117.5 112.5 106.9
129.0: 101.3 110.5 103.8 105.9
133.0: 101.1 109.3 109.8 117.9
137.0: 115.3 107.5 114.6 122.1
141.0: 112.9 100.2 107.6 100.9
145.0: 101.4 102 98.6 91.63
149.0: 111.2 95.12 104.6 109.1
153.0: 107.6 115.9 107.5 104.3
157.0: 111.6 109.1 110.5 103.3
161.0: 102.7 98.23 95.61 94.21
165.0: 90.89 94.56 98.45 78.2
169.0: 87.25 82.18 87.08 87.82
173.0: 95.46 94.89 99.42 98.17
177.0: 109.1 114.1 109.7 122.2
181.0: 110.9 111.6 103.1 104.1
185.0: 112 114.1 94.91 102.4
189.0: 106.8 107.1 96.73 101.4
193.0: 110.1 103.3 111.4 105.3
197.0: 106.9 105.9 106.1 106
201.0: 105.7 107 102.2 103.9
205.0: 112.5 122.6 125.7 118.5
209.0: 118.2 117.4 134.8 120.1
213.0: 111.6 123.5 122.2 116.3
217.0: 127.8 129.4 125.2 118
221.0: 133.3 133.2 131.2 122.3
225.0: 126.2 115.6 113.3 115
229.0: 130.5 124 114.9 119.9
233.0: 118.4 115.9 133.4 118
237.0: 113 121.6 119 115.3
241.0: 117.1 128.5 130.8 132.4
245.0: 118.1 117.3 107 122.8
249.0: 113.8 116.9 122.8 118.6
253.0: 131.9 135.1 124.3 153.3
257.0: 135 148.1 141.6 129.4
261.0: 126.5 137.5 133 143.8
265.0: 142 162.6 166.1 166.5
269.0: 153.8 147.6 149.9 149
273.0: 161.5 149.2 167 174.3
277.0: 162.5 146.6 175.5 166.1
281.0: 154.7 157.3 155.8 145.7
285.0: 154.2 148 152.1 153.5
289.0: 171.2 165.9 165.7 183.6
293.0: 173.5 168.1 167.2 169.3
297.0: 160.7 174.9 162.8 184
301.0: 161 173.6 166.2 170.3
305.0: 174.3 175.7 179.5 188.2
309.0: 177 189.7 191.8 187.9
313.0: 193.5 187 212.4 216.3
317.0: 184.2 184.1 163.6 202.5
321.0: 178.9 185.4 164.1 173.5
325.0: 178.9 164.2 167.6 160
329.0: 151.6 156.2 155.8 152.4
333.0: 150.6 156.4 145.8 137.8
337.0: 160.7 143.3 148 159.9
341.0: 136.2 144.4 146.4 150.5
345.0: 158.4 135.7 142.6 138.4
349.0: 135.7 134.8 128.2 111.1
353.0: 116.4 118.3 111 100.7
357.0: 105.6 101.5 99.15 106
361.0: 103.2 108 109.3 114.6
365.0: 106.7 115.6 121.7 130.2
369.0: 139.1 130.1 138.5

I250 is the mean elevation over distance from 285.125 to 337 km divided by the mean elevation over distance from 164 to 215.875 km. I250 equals 1.6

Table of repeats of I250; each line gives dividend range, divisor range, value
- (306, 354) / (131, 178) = 1.58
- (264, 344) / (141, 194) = 1.62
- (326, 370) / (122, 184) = 1.28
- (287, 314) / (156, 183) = 1.74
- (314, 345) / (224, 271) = 1.27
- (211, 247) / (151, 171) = 1.22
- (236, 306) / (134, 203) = 1.42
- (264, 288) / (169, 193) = 1.52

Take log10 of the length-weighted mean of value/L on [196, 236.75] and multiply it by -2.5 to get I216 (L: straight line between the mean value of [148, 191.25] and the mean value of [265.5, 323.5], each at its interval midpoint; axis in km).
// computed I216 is 0.079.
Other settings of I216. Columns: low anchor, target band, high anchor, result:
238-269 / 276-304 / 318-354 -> -0.16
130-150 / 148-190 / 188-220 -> 0.08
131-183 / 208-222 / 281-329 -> 0.07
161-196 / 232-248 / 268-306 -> 0.13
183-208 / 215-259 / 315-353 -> -0.02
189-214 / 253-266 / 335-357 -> -0.15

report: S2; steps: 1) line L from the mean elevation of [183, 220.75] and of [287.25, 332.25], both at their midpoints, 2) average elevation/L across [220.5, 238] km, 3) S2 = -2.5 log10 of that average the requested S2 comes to 0.05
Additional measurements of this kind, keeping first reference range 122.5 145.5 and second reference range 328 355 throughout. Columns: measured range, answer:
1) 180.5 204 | 0.12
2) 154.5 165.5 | 0.10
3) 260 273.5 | -0.14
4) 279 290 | -0.18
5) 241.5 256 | 0.03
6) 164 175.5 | 0.25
